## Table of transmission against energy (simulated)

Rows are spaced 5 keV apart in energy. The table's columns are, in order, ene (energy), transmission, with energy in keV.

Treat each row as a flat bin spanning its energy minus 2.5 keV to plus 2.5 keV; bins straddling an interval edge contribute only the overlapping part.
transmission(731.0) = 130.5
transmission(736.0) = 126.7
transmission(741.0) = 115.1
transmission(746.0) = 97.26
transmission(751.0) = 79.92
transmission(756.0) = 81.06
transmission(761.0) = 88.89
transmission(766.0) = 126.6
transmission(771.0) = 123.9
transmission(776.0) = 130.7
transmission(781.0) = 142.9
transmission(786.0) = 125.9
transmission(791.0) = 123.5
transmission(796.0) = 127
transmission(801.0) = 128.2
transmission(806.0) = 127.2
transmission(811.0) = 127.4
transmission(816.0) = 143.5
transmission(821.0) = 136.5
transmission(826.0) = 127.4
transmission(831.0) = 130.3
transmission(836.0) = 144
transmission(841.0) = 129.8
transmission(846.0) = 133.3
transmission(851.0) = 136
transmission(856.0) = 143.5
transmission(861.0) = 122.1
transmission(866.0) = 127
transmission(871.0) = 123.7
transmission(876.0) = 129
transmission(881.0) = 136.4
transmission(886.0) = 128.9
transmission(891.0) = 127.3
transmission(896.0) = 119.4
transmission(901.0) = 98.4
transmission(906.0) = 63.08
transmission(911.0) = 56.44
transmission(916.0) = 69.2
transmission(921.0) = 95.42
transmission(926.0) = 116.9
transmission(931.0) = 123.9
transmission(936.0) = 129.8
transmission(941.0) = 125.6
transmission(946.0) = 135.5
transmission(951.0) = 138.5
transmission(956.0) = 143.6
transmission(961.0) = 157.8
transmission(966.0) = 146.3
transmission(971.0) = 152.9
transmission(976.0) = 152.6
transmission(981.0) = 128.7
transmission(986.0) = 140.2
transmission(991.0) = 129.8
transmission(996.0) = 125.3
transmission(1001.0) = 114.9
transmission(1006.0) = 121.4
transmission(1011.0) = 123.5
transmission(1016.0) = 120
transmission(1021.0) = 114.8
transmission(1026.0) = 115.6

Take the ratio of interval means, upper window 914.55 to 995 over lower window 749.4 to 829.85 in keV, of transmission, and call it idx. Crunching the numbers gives 1.08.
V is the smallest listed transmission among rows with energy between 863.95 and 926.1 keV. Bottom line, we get 56.44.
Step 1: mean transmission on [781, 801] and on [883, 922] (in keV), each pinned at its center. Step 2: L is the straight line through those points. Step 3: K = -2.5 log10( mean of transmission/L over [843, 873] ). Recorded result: -0.206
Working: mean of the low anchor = 128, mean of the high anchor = 95.3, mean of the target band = 131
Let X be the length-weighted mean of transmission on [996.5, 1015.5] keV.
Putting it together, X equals 121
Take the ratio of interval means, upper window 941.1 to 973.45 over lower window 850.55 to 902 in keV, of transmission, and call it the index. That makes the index 1.1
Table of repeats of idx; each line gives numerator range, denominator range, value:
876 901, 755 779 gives 1.11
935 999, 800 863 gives 1.04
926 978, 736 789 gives 1.24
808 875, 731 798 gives 1.15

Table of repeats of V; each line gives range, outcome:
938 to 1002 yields 114.9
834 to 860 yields 129.8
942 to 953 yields 135.5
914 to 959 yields 69.2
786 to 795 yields 123.5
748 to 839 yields 79.92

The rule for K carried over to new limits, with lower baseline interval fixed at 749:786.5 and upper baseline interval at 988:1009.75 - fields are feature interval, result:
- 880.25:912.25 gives 0.14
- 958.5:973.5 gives -0.24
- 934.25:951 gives -0.09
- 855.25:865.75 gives -0.12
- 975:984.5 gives -0.14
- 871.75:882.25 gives -0.12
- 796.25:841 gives -0.16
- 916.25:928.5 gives 0.20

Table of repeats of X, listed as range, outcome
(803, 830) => 132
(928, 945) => 127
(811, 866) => 134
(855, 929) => 110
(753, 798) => 118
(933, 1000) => 138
